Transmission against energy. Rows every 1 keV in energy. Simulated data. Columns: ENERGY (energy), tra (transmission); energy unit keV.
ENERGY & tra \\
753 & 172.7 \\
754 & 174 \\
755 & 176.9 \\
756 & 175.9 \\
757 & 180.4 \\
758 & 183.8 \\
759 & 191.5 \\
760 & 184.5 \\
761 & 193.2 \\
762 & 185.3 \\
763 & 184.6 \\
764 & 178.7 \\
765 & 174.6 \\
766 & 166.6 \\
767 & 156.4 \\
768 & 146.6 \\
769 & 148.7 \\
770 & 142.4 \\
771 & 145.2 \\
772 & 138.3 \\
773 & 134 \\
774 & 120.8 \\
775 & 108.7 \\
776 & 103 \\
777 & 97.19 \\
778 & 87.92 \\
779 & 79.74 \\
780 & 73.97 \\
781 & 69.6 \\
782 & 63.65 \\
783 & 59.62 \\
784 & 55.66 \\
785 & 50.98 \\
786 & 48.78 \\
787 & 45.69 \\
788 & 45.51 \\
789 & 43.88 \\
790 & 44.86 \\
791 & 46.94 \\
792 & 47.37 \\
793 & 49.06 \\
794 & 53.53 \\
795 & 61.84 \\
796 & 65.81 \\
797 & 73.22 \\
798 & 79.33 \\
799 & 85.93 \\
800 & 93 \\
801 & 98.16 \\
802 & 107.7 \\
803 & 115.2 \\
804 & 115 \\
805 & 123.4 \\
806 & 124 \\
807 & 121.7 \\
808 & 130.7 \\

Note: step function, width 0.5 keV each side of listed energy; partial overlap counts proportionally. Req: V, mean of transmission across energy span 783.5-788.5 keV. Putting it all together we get 49.3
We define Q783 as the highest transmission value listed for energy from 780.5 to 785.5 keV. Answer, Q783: 69.6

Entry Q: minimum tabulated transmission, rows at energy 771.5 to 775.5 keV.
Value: 108.7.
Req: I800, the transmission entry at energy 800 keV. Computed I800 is 93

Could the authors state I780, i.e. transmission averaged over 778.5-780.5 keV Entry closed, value 76.9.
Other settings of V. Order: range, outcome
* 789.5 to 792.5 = 46.4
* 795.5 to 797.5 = 69.5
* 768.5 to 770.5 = 146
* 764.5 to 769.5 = 159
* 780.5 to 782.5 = 66.6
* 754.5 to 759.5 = 182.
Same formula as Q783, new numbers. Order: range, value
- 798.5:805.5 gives 123.4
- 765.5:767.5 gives 166.6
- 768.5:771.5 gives 148.7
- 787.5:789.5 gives 45.51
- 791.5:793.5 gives 49.06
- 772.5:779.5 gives 134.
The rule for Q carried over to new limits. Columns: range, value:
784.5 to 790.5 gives 43.88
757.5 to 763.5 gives 183.8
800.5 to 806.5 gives 98.16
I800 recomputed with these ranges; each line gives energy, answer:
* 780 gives 73.97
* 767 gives 156.4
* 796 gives 65.81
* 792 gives 47.37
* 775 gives 108.7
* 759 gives 191.5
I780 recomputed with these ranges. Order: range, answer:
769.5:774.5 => 136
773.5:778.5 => 104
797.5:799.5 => 82.6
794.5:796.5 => 63.8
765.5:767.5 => 162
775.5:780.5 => 88.4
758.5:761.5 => 190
